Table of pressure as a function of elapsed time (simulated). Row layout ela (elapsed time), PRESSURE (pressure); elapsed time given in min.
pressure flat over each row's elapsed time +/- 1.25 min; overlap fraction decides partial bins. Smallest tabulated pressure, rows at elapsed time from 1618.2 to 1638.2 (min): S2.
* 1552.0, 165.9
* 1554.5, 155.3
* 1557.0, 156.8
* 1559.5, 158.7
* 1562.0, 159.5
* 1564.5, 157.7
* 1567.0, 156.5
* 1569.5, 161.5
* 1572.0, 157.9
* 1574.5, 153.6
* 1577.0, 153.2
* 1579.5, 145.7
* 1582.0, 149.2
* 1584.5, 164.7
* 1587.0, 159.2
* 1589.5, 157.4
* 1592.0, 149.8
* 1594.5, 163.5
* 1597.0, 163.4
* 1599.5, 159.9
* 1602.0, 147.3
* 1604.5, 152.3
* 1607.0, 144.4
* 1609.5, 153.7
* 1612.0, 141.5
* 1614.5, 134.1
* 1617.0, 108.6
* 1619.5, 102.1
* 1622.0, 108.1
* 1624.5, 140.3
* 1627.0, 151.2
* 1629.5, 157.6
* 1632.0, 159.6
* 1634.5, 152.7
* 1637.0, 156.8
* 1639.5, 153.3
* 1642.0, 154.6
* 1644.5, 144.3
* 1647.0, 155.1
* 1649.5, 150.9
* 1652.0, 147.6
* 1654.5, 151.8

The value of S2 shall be 102.1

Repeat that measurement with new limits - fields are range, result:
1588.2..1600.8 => 149.8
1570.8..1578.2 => 153.2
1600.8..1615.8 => 134.1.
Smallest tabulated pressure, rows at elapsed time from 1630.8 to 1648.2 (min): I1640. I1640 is 144.3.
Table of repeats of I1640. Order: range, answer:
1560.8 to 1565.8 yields 157.7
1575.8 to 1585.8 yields 145.7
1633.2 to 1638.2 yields 152.7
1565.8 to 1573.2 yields 156.5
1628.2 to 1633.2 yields 157.6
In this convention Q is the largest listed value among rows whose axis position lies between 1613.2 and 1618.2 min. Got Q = 134.1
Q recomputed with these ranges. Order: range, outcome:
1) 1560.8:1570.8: 161.5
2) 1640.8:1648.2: 155.1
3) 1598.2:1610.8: 159.9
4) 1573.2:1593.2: 164.7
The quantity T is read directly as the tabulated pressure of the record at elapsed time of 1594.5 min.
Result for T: 163.5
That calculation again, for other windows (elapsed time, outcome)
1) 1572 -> 157.9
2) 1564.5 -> 157.7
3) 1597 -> 163.4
